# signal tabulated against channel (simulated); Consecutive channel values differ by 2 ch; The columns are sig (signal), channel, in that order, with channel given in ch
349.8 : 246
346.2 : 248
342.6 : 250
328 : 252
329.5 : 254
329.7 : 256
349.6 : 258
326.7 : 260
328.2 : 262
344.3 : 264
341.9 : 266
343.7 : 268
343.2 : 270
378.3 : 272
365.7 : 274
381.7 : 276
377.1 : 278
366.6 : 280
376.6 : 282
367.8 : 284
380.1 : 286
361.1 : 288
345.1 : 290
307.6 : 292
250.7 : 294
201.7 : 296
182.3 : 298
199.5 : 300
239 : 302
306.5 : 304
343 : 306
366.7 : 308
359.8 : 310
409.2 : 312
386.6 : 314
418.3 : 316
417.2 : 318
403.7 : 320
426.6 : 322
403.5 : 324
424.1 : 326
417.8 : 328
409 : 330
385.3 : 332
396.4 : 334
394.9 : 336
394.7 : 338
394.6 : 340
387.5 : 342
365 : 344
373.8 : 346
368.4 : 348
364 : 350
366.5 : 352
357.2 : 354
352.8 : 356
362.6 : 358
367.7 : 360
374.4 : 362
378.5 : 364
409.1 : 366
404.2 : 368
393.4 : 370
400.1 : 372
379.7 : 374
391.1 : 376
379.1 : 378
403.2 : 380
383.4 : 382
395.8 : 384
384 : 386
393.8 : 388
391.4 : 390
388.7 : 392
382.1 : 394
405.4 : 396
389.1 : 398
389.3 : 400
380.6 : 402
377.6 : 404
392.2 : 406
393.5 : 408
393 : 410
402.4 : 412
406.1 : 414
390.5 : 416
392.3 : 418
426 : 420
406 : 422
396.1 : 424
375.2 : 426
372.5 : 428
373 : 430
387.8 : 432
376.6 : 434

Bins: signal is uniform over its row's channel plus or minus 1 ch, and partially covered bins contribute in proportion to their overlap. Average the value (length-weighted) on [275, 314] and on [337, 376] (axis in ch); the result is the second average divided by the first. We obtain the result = 1.2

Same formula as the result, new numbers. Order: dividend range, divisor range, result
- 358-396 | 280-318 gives 1.19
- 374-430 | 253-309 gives 1.20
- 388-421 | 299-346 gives 1.05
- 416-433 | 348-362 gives 1.08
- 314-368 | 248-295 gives 1.12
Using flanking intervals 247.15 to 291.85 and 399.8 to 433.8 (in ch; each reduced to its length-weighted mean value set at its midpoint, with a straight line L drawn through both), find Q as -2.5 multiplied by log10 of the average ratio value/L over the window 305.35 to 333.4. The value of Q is -0.10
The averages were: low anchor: 352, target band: 399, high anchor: 391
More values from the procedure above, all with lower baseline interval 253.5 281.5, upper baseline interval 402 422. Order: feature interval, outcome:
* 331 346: -0.04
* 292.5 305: 0.48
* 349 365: 0.04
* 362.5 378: -0.02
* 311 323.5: -0.12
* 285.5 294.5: 0.09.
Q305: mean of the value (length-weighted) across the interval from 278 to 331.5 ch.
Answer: 350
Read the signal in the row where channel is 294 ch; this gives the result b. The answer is 250.7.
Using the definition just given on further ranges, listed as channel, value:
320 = 403.7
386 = 384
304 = 306.5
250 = 342.6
